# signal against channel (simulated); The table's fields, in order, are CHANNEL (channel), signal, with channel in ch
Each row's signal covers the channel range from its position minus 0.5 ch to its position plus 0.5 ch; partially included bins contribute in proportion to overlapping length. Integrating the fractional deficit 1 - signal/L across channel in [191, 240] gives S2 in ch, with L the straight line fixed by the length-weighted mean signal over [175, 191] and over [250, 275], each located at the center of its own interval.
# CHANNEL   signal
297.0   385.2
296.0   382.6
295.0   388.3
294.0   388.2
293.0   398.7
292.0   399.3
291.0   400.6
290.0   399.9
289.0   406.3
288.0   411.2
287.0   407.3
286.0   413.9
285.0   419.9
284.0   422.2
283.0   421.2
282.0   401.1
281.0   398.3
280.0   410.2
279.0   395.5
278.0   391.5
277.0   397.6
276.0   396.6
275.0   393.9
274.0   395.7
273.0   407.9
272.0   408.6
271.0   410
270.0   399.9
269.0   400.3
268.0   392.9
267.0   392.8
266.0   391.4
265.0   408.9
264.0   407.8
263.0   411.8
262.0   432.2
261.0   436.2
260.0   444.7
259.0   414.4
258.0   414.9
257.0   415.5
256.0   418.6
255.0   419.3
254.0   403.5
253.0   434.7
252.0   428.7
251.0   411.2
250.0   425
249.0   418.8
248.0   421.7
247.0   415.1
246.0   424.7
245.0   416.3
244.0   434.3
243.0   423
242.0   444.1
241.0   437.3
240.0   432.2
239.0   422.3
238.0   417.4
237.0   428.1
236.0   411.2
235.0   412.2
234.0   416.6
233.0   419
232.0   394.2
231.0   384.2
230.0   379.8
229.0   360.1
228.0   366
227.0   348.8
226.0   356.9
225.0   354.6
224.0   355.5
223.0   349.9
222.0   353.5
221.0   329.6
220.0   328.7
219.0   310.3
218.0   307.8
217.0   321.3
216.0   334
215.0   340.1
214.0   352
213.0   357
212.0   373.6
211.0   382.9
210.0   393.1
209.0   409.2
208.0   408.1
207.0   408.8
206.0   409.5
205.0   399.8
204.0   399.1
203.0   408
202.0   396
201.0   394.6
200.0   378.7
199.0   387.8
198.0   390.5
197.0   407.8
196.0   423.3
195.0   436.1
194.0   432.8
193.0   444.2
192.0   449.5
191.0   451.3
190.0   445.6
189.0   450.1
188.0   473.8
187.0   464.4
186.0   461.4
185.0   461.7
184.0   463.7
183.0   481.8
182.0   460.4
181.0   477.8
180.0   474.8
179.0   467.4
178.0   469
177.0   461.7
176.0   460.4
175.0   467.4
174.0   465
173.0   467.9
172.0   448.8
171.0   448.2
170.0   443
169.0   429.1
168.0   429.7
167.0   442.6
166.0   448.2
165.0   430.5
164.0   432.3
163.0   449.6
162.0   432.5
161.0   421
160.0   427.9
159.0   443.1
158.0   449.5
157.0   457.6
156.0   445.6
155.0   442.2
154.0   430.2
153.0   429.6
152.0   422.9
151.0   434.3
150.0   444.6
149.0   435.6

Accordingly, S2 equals 6.4 ch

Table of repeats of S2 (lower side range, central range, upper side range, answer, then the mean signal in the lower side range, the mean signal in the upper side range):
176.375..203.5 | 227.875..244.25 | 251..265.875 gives 0.59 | 441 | 420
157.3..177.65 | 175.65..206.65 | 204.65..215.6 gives -1.97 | 445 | 384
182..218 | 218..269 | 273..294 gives 0.80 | 410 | 404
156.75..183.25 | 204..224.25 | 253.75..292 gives 3.30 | 451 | 408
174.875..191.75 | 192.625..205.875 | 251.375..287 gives 1.36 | 464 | 410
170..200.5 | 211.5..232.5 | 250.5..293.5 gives 3.97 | 449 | 409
